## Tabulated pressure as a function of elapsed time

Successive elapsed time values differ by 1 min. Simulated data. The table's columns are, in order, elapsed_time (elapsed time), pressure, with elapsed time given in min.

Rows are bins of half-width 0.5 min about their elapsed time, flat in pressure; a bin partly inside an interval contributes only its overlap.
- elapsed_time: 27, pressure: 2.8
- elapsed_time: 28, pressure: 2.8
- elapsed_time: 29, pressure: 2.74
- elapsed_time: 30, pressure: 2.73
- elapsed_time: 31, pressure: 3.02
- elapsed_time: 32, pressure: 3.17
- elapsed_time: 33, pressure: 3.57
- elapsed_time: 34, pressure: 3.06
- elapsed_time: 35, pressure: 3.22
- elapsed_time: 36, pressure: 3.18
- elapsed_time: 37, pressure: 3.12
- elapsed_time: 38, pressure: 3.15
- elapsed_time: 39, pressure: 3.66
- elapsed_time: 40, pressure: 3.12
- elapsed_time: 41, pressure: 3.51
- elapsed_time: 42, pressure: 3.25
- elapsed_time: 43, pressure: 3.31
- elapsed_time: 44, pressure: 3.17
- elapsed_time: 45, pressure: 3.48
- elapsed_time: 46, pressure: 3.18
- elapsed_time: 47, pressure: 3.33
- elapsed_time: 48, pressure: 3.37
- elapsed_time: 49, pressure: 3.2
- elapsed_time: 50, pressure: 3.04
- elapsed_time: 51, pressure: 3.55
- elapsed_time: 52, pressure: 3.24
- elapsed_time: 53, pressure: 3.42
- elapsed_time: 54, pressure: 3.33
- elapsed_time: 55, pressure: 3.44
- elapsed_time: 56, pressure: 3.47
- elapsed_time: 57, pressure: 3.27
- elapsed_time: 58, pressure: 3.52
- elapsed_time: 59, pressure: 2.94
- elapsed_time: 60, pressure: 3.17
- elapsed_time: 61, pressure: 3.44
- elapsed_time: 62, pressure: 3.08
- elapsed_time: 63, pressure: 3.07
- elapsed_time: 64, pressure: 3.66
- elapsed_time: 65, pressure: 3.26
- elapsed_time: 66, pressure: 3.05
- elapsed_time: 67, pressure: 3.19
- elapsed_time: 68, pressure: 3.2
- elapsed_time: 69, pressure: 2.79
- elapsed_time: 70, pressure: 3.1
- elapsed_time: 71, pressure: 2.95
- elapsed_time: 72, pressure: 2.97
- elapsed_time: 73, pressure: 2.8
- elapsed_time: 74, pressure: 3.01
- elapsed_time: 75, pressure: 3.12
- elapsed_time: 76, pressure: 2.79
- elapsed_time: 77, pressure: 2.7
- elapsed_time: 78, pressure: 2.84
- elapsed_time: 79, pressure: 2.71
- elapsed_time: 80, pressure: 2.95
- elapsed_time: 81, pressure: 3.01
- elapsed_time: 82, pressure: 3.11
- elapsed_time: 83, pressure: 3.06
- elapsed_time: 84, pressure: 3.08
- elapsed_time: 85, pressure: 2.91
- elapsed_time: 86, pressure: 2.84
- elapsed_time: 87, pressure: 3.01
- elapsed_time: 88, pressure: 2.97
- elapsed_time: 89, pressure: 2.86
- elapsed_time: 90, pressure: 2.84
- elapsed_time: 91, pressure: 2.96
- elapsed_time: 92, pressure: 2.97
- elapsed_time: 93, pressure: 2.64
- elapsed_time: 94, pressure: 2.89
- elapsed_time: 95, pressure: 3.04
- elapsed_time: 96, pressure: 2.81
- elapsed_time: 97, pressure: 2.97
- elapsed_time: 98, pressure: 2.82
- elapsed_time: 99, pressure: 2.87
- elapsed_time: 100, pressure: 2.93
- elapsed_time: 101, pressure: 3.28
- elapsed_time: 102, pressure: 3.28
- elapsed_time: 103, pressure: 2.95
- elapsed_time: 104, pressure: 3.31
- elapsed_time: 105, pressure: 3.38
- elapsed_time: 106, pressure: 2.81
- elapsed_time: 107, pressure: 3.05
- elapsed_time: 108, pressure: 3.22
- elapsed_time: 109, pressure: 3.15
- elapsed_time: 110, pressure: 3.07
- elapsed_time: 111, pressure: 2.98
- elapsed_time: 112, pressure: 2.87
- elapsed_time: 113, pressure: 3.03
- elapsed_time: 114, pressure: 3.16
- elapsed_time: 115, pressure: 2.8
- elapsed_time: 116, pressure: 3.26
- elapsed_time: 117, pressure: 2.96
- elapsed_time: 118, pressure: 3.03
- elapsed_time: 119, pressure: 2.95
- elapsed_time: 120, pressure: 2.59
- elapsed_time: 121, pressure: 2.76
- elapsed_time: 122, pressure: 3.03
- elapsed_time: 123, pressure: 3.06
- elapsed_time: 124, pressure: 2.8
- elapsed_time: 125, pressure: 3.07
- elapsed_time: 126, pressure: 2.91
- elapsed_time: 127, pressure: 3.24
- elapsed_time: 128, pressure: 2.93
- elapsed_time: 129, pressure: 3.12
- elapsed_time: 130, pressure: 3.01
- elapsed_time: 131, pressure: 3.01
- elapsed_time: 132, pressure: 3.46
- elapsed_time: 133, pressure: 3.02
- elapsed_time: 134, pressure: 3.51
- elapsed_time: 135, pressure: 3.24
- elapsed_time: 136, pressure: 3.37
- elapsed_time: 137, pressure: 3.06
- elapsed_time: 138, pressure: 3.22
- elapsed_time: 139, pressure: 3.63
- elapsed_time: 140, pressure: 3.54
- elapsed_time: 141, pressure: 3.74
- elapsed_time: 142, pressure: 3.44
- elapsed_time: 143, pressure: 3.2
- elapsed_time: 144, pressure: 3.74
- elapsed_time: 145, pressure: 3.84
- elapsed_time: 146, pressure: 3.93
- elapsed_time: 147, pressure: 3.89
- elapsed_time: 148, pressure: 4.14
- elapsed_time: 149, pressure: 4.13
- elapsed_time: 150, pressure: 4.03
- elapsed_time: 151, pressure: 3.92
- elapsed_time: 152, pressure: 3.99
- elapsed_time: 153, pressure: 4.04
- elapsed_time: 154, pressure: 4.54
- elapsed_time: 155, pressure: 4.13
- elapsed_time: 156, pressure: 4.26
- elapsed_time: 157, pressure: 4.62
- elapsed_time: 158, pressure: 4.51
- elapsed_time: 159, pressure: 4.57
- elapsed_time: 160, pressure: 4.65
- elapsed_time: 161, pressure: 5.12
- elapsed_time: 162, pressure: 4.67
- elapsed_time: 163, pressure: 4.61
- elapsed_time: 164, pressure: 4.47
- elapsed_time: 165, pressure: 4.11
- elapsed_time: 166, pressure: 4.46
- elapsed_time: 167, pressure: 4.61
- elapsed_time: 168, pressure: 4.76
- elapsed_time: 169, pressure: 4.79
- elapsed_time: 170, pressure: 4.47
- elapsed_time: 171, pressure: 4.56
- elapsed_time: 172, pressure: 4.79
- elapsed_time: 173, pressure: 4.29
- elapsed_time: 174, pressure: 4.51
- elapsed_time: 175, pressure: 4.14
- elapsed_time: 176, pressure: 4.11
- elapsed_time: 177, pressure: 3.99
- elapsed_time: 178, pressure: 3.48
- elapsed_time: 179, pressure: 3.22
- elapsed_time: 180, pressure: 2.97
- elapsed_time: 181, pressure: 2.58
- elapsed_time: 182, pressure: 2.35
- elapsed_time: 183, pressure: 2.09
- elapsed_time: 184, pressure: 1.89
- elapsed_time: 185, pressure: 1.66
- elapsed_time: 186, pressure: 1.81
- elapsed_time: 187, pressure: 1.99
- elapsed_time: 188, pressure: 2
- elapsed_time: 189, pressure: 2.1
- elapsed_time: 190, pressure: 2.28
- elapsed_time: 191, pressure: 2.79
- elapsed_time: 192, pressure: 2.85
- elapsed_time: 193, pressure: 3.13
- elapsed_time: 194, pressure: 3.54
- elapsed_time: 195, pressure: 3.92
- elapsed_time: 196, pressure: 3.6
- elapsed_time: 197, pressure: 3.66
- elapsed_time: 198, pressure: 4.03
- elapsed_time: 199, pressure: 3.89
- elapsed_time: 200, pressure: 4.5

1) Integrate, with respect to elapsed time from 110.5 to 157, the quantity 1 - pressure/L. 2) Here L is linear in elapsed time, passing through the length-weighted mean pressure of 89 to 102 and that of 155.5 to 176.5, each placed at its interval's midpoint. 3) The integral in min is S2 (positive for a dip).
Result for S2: 5.1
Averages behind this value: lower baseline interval 2.93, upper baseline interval 4.53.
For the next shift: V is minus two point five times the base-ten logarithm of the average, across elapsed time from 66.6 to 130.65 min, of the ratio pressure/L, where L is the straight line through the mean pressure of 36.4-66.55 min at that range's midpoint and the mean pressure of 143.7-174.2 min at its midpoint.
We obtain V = 0.251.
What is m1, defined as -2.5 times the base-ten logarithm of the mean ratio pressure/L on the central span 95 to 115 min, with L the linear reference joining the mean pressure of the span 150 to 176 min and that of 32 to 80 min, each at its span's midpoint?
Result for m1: 0.23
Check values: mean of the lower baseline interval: 3.19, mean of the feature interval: 3.04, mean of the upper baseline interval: 4.45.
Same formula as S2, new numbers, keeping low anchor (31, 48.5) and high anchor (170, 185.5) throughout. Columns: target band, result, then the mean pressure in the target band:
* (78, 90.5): 1.4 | 2.94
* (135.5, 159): -3.5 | 3.88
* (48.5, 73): 0.6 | 3.21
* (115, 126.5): 1.4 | 2.94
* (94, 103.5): 1.0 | 2.99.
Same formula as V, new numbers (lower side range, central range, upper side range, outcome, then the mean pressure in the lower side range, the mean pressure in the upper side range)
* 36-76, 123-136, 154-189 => 0.15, 3.22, 3.79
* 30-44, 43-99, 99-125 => 0.02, 3.23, 3.03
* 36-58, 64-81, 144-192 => 0.14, 3.32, 3.75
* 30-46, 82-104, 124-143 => 0.10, 3.25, 3.24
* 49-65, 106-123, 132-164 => 0.23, 3.3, 3.95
